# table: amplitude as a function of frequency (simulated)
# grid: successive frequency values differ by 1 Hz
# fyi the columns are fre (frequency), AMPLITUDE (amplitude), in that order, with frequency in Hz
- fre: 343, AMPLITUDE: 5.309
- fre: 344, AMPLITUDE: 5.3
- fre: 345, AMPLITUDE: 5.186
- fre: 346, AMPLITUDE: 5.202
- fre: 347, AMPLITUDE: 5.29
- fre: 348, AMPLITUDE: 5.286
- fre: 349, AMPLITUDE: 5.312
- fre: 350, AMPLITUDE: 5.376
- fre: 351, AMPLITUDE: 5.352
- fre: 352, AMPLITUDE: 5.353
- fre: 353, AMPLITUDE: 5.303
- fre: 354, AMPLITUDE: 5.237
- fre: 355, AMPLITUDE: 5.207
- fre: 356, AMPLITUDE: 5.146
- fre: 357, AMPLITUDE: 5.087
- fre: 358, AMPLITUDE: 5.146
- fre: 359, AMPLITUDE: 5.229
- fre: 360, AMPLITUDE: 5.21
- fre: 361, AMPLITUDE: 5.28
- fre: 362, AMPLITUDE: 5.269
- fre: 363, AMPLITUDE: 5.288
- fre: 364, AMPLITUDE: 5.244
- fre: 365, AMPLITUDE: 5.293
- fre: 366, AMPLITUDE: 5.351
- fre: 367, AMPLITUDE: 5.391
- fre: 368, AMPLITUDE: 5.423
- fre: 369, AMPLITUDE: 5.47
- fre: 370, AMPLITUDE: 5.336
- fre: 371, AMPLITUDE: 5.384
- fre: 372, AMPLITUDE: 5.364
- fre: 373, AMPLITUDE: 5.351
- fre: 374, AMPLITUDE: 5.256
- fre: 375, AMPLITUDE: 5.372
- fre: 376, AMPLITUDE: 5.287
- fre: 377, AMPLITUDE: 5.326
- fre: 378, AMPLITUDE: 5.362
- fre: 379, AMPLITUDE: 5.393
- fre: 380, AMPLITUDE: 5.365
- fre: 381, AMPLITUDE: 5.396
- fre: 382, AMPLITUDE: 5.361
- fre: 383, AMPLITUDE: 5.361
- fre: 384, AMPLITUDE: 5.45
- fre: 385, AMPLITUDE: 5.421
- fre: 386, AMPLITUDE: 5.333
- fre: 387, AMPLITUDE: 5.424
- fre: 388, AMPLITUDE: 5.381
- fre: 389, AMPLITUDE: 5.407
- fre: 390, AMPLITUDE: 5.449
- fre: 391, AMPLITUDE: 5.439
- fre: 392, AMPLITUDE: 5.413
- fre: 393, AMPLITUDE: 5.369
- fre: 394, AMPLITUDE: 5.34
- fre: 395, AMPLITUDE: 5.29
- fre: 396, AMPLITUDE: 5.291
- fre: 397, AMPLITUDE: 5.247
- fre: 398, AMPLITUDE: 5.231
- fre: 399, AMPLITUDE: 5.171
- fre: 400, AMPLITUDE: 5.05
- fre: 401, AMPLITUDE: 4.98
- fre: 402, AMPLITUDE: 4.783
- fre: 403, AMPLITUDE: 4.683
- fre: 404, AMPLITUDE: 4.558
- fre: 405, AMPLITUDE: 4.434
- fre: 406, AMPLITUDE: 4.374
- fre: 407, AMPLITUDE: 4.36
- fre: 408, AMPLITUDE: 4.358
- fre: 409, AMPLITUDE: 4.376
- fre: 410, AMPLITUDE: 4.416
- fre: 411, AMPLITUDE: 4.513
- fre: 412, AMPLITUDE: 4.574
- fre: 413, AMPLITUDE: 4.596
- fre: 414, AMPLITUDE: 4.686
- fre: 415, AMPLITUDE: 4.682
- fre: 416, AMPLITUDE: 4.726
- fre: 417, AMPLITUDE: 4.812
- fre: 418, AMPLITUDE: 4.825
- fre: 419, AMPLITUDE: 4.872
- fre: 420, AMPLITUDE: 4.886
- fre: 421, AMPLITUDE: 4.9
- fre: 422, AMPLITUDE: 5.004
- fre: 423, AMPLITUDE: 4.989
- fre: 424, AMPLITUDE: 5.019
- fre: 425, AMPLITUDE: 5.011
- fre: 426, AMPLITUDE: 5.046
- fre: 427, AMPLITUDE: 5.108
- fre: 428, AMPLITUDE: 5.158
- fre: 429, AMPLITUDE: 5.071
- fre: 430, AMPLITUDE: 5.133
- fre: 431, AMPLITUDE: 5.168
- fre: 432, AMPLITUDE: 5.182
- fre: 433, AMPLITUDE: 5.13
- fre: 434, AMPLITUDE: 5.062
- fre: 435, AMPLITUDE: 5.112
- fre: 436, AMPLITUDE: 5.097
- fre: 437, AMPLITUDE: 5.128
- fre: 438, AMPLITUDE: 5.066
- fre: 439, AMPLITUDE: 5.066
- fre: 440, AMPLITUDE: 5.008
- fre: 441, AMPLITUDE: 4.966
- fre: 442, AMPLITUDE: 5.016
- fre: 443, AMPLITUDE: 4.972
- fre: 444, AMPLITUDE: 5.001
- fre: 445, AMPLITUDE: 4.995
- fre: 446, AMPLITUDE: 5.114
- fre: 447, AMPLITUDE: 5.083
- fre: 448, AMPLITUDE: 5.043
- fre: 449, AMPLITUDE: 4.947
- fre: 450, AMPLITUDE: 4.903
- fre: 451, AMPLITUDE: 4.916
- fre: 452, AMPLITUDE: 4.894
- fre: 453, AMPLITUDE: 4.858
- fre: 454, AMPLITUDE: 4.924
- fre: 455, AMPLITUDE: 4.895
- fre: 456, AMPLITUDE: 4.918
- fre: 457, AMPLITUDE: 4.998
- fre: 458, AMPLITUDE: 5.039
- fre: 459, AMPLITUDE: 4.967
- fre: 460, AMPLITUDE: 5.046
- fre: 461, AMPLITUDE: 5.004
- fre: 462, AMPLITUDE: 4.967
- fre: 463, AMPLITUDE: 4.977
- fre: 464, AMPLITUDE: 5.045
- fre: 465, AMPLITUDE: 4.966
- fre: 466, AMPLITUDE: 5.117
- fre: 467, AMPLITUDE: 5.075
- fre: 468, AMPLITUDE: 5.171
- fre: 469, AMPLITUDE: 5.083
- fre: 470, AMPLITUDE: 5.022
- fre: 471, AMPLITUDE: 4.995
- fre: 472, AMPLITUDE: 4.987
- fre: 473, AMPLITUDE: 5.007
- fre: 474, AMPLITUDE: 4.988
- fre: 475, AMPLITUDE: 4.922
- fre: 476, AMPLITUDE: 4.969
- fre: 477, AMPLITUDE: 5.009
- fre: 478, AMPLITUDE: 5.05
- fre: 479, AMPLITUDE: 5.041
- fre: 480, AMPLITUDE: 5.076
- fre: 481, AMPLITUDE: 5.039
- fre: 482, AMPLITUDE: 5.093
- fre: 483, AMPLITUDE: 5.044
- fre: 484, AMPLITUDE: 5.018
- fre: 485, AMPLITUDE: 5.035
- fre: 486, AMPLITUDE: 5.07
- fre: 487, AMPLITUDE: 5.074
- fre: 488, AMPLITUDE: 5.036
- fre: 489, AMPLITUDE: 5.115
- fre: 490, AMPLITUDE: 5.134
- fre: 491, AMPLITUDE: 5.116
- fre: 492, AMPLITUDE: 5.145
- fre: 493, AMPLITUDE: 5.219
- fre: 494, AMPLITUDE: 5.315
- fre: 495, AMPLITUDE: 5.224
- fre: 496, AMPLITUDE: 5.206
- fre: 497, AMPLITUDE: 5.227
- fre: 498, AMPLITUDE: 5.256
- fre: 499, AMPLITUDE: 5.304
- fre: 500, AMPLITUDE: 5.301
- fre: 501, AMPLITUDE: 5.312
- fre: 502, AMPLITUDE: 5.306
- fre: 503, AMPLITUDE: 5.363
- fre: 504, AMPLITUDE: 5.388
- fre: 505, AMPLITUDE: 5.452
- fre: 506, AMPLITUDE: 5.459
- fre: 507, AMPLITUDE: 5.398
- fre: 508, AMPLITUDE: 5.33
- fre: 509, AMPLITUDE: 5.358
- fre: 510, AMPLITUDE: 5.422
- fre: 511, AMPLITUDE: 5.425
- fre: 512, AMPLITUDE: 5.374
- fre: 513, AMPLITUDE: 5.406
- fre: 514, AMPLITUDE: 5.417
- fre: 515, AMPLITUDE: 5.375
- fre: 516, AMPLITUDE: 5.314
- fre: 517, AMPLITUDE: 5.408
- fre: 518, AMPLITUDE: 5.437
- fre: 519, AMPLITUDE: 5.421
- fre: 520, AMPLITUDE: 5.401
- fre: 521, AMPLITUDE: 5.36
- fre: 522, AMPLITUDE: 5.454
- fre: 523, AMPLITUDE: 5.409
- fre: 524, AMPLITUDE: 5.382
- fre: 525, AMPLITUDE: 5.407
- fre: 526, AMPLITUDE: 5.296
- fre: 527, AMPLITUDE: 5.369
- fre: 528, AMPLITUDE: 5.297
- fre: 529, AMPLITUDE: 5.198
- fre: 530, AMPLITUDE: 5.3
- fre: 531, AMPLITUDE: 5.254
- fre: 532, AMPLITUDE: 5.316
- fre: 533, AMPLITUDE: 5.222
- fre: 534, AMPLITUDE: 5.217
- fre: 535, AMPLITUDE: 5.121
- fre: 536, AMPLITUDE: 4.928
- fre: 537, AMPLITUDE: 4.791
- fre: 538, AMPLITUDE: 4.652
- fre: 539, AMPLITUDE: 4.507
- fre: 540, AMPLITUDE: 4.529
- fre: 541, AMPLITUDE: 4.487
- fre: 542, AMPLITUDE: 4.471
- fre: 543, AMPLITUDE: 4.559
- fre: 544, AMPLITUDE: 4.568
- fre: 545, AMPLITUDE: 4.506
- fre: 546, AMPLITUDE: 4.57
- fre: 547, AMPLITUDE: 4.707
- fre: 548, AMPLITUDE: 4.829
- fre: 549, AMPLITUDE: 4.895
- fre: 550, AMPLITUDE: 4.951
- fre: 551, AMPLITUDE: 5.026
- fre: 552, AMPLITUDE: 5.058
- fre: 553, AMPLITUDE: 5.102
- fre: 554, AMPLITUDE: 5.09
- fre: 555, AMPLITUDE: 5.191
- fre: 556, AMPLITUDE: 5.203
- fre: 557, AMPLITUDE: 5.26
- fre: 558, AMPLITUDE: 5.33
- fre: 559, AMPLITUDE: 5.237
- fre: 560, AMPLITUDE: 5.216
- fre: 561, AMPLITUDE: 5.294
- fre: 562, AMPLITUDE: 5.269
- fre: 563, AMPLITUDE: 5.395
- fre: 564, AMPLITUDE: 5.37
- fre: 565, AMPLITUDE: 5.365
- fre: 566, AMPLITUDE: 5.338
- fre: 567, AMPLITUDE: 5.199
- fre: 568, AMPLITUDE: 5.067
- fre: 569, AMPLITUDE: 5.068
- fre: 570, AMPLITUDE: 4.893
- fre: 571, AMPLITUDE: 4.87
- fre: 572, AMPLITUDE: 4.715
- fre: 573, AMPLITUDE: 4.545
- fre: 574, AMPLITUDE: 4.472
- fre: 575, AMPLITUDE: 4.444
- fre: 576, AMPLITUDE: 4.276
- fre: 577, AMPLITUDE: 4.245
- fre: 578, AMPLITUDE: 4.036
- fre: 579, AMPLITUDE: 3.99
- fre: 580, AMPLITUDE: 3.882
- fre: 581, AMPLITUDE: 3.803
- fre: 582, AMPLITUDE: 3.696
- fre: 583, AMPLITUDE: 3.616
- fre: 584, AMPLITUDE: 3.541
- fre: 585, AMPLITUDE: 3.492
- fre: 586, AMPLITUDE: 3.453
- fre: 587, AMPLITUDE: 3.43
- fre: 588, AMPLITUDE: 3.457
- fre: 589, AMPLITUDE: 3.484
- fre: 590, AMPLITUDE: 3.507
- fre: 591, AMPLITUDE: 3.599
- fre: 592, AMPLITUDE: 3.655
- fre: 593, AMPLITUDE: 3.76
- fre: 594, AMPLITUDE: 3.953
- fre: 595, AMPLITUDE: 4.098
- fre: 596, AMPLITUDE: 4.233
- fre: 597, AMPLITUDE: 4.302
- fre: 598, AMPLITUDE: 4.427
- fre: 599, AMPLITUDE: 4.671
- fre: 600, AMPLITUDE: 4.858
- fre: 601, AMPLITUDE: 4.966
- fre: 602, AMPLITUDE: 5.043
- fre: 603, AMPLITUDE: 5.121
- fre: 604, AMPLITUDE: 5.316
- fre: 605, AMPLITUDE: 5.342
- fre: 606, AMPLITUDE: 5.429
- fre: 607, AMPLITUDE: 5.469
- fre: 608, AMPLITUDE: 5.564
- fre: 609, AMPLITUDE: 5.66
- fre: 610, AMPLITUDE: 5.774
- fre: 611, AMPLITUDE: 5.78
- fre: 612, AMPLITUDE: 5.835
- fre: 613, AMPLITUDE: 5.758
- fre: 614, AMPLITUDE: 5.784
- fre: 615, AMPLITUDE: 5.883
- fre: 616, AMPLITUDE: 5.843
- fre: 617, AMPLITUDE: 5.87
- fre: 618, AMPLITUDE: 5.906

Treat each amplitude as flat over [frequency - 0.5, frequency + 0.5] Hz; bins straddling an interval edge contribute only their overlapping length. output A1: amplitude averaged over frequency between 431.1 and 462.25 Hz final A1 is 5.01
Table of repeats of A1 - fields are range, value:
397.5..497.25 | 4.96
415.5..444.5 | 5.02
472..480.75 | 5.01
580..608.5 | 4.25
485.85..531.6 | 5.31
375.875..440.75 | 5.04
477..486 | 5.05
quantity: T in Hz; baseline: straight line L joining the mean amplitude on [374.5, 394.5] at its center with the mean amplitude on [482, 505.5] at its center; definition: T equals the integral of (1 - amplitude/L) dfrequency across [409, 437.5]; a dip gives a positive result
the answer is 2.2 Hz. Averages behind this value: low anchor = 5.38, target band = 4.92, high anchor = 5.2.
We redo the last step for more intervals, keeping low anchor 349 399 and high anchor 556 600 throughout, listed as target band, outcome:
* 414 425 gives 0.5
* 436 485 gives -0.7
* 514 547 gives -3.2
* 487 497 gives -0.8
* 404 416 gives 1.5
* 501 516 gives -2.1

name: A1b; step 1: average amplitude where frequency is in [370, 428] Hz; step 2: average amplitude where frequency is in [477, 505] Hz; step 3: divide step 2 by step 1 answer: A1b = 1.0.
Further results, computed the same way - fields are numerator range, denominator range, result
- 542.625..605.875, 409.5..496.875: 0.91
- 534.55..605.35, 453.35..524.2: 0.88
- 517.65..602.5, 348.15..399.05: 0.88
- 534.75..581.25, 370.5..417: 0.95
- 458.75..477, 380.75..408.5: 0.98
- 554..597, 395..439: 0.91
